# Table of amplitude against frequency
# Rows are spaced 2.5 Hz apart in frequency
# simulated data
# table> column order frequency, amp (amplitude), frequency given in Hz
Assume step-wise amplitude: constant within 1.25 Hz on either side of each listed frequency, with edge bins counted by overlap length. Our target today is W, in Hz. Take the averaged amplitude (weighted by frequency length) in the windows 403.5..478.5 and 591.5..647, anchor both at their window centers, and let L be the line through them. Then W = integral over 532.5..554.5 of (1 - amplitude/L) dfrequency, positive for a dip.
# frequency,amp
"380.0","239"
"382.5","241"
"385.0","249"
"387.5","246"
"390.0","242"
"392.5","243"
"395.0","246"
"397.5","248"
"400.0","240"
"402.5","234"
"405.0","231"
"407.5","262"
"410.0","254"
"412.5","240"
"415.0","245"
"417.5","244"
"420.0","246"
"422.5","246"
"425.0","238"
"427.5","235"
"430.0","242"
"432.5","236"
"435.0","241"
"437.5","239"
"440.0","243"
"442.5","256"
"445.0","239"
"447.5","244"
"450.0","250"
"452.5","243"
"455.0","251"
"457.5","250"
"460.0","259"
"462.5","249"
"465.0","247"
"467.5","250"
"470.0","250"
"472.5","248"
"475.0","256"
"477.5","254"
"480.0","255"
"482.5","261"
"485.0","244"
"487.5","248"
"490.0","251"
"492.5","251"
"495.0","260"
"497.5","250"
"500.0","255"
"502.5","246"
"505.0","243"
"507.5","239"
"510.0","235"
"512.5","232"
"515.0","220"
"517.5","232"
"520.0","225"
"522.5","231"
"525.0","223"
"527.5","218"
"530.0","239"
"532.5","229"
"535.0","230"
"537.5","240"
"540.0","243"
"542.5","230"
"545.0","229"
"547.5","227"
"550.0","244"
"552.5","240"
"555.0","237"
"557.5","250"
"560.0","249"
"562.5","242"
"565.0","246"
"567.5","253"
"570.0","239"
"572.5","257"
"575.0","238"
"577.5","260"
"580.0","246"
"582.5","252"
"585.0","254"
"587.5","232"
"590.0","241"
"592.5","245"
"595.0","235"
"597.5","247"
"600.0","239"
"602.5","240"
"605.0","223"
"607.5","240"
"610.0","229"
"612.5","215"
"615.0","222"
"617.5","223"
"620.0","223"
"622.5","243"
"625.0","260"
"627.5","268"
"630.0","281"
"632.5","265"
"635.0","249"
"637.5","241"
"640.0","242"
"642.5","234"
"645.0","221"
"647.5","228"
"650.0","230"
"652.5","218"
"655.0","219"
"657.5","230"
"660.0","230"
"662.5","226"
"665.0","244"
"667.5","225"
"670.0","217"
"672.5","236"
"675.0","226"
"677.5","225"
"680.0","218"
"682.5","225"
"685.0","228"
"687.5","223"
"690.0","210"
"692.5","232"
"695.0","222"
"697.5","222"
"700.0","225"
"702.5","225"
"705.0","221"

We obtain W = 0.7 Hz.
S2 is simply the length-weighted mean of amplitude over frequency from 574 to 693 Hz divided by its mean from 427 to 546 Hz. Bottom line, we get 0.97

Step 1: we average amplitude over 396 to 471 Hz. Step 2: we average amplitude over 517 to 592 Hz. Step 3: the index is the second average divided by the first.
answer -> 1.0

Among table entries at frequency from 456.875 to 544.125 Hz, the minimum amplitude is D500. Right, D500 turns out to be 218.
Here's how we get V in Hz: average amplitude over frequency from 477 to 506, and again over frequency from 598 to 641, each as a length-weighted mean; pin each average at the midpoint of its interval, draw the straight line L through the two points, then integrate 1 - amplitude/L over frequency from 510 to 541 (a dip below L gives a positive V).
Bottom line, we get 2.3 Hz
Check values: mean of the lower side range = 252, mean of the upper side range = 241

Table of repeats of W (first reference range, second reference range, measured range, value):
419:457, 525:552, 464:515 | -2.2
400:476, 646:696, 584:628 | -1.1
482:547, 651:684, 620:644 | -2.4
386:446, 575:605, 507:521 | 0.8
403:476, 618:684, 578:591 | -0.4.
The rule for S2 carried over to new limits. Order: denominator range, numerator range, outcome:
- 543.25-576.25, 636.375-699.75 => 0.94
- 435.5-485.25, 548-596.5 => 0.98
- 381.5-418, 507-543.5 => 0.94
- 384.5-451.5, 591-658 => 0.97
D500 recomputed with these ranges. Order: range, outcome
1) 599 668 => 215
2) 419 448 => 235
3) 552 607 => 223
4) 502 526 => 220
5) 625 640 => 241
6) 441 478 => 239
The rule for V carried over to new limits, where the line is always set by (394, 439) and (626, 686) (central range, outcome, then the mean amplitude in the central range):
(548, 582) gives -1.19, 246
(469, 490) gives -1.00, 252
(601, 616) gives 0.49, 228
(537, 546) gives 0.12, 235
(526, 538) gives 0.41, 230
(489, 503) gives -0.73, 253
